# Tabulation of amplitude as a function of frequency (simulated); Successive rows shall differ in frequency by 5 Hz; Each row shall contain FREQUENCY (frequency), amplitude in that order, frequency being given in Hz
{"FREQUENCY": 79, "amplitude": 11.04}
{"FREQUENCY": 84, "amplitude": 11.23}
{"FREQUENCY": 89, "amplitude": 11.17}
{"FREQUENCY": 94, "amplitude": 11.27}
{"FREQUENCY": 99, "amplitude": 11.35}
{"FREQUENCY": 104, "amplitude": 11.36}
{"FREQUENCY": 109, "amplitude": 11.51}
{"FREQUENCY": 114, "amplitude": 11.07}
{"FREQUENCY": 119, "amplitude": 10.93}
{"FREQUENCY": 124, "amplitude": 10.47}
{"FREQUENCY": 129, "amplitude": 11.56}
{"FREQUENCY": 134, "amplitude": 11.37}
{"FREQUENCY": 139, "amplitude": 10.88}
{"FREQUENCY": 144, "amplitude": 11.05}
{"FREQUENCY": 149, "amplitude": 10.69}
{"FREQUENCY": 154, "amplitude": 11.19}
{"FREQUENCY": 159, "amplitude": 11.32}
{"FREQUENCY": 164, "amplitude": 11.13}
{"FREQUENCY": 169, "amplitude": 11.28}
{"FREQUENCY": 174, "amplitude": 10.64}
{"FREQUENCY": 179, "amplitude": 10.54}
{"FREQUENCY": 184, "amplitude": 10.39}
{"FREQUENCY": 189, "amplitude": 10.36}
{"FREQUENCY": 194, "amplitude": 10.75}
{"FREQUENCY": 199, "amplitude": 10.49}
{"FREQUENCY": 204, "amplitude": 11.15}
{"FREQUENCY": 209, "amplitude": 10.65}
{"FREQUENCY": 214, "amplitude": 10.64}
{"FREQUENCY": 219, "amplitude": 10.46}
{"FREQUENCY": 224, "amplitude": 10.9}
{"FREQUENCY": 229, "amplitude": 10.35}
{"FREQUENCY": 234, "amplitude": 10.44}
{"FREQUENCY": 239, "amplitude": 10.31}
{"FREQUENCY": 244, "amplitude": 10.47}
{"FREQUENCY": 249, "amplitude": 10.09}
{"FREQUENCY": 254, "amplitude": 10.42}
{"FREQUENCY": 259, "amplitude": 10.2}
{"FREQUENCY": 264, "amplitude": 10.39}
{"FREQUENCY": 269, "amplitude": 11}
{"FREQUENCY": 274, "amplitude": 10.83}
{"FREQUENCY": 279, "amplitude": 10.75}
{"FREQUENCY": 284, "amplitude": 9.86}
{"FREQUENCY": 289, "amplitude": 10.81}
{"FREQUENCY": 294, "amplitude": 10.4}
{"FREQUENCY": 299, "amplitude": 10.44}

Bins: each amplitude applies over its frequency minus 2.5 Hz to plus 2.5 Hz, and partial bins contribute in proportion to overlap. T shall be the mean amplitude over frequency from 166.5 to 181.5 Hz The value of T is 10.8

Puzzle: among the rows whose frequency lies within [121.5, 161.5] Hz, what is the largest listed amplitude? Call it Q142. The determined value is 11.56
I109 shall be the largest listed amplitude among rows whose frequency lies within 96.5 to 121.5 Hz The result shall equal 11.51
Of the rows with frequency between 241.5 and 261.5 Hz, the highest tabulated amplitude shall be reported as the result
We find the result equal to 10.47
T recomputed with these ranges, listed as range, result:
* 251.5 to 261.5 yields 10.3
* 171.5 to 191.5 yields 10.5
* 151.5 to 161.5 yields 11.3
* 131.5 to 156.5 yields 11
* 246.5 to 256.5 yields 10.3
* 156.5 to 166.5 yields 11.2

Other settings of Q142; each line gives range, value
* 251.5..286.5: 11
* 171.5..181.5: 10.64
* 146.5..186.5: 11.32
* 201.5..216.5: 11.15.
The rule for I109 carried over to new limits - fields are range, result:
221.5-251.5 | 10.9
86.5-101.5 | 11.35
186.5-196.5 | 10.75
